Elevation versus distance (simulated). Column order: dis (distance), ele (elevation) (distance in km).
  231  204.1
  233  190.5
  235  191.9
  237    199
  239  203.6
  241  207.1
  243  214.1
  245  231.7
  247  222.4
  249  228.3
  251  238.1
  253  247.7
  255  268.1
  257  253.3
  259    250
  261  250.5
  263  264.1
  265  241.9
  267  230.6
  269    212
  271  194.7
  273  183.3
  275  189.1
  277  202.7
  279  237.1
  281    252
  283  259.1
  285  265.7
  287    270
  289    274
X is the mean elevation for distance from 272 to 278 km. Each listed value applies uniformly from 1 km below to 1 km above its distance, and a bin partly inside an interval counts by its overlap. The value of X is 192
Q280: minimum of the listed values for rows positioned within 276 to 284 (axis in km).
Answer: 202.7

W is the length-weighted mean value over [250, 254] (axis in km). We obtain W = 243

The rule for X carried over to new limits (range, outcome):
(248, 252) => 233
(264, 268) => 236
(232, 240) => 196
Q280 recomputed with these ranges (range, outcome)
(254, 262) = 250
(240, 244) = 207.1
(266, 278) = 183.3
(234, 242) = 191.9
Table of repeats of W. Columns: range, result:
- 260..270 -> 240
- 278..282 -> 245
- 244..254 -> 234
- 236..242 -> 203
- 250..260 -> 251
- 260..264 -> 257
